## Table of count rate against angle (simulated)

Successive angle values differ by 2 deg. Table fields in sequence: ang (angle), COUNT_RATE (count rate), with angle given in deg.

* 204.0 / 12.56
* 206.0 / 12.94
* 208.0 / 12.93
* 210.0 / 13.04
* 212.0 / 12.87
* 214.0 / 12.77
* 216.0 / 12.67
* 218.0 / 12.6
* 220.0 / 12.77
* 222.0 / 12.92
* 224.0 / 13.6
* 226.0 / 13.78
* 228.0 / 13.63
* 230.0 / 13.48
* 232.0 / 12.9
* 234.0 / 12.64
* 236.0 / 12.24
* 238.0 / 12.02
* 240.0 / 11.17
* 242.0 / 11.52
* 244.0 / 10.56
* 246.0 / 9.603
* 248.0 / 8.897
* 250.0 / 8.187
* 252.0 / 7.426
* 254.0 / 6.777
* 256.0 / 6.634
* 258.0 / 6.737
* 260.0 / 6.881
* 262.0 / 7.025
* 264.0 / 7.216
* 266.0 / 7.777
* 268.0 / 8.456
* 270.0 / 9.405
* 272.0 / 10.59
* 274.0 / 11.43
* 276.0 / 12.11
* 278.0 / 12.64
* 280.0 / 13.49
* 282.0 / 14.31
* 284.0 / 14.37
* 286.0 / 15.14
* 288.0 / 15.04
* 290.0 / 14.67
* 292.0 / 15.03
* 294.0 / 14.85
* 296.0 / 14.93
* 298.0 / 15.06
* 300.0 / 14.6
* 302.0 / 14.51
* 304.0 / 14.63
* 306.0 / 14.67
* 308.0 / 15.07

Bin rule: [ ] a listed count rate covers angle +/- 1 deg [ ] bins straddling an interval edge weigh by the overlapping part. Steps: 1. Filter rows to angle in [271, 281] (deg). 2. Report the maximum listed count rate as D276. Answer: 13.49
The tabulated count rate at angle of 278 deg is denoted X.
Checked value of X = 12.64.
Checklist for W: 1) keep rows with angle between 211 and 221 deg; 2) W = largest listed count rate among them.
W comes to 12.87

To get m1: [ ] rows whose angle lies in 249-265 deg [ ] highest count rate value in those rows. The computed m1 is 8.187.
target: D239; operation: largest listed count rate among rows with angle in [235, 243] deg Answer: 12.24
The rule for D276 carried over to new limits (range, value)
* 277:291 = 15.14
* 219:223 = 12.92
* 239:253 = 11.52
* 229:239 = 13.48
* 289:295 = 15.03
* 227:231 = 13.63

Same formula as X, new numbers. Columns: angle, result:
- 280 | 13.49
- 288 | 15.04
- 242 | 11.52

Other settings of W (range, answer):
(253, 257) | 6.777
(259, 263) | 7.025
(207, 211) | 13.04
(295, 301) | 15.06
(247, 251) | 8.897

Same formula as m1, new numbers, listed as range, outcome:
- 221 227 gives 13.78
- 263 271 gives 9.405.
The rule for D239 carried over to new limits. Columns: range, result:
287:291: 15.04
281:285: 14.37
